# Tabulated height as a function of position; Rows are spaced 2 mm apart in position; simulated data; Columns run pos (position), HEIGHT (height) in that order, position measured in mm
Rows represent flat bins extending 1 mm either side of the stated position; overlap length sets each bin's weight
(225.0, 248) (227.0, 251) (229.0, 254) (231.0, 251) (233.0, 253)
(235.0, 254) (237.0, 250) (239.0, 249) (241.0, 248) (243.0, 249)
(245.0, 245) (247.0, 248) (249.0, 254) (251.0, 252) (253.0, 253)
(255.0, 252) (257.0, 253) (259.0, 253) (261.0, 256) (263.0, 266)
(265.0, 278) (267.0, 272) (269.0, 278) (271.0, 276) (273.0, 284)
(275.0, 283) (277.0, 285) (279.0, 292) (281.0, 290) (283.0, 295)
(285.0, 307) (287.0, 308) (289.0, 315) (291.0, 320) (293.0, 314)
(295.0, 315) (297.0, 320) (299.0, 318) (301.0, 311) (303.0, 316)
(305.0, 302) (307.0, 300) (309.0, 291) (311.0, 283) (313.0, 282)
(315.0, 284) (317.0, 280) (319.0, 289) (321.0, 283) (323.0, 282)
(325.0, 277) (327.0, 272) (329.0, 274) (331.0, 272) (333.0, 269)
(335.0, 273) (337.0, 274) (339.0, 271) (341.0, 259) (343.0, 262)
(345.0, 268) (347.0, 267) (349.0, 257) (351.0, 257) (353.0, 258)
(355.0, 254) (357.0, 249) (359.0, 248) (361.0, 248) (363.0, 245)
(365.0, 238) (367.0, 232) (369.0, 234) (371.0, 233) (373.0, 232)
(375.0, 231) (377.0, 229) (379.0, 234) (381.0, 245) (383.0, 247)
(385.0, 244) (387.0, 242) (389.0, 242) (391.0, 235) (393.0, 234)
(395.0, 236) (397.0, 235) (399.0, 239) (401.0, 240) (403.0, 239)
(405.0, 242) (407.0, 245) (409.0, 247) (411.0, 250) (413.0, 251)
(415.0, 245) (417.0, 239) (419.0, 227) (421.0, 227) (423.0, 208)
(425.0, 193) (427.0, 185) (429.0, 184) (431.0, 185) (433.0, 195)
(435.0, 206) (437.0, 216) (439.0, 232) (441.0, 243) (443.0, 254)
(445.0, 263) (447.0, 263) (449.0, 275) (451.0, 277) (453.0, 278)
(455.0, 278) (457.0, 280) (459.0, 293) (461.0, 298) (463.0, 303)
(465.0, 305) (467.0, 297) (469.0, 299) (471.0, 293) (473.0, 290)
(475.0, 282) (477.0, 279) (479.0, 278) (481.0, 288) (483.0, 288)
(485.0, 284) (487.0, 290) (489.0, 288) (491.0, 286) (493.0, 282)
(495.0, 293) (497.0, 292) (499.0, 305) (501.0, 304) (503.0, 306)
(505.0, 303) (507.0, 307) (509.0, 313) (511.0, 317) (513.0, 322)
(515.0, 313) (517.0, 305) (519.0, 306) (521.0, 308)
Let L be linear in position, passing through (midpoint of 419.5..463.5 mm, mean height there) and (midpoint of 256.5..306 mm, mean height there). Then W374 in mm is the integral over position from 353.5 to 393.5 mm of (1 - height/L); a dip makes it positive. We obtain 3.5 mm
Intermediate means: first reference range 293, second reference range 242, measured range 240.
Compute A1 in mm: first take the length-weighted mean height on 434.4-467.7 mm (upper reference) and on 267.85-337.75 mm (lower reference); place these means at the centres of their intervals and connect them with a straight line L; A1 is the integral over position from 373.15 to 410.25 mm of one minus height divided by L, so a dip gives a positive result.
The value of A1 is 5.2 mm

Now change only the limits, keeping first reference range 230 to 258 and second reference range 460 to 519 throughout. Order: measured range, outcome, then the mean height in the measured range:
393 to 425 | 5.2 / 236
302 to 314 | -1.5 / 296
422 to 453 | 6.5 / 227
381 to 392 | 1.4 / 242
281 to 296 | -2.9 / 309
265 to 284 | -2.0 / 284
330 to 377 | 3.2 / 253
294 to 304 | -2.1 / 316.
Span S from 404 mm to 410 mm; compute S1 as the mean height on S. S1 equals 245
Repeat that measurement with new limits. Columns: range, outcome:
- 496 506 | 302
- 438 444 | 243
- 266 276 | 279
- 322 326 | 280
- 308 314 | 285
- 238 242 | 248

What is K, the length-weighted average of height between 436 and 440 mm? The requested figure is 224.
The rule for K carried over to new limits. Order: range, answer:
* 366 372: 233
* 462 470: 301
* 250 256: 252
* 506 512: 312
